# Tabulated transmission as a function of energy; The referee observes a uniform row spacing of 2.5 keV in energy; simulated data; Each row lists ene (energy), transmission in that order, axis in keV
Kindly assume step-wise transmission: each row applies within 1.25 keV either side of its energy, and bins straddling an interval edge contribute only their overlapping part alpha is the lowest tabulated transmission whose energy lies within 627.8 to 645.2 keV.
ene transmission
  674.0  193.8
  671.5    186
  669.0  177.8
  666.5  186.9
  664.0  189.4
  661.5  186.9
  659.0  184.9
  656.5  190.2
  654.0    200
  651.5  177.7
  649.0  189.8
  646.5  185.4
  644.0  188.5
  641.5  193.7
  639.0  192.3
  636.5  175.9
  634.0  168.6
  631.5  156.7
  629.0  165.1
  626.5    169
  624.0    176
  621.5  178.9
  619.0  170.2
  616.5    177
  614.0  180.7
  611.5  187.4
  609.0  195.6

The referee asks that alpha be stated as 156.7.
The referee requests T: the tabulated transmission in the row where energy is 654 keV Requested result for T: 200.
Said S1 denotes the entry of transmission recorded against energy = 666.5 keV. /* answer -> 186.9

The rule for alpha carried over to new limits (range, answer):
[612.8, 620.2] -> 170.2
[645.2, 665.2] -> 177.7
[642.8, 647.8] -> 185.4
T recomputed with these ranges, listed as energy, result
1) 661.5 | 186.9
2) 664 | 189.4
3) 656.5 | 190.2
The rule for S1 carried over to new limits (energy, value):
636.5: 175.9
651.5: 177.7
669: 177.8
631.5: 156.7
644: 188.5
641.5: 193.7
